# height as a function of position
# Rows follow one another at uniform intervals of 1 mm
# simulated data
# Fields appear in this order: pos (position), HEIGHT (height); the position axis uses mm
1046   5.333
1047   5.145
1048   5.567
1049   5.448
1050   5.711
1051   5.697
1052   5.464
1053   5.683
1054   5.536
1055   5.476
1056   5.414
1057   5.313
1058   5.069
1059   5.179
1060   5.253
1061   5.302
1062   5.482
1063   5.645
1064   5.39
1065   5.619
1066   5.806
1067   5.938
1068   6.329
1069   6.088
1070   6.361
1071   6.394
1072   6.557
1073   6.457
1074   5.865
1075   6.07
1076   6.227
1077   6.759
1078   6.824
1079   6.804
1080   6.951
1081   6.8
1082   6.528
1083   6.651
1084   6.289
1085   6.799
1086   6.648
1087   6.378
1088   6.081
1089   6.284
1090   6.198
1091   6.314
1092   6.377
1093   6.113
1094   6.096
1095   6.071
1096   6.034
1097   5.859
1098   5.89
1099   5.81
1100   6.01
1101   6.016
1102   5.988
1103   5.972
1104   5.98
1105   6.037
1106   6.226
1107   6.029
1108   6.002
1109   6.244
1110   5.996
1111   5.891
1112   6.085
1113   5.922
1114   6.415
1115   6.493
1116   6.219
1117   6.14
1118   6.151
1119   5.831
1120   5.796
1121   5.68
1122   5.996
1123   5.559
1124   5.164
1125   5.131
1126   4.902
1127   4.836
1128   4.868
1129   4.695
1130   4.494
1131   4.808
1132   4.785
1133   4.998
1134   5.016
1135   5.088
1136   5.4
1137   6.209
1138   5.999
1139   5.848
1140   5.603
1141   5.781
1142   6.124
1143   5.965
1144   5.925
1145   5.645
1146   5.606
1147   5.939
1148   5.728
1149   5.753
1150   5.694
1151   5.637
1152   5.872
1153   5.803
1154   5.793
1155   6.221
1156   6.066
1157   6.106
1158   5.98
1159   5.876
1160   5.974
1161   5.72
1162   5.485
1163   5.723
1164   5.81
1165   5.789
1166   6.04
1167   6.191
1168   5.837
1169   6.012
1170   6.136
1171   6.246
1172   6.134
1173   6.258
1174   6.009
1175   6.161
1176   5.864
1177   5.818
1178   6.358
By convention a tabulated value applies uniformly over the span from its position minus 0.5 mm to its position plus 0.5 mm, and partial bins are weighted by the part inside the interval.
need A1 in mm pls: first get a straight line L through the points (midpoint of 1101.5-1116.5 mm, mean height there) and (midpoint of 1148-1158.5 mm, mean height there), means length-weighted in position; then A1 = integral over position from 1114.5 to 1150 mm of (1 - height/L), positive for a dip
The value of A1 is 2.59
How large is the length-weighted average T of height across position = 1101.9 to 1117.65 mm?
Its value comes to 6.11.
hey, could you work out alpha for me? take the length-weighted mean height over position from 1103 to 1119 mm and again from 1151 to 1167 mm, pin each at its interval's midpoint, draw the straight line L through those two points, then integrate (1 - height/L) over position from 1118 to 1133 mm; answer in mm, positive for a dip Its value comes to 2.07 mm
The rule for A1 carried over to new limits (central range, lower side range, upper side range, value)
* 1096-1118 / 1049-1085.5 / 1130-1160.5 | -0.9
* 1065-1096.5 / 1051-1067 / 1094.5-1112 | -3.4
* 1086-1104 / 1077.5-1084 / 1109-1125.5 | 0.9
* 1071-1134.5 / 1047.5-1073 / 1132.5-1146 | -3.4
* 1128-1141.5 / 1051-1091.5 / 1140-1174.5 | 1.5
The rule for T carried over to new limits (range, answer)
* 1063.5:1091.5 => 6.34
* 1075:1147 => 5.92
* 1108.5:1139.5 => 5.57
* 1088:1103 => 6.07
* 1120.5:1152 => 5.45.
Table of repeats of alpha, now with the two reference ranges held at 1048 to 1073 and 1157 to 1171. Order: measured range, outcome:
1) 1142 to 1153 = 0.2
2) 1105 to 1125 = -0.6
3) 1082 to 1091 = -1.1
